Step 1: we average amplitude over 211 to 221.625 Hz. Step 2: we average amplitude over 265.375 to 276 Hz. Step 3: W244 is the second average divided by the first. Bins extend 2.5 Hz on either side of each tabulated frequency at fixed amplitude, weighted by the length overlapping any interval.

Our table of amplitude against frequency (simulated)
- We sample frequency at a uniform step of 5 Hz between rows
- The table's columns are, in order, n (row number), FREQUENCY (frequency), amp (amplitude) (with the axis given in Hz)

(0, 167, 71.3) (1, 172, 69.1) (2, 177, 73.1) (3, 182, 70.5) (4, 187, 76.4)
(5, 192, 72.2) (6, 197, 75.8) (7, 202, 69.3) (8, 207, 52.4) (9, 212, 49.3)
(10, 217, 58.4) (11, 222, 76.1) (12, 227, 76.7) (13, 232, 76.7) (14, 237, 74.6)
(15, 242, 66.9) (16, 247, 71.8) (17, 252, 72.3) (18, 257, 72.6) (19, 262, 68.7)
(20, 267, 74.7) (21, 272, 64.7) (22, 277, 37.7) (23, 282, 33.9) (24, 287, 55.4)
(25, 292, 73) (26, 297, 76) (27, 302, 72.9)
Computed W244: 1.1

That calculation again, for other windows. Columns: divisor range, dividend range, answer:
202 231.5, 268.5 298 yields 0.88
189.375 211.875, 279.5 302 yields 0.93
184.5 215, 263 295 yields 0.87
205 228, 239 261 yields 1.14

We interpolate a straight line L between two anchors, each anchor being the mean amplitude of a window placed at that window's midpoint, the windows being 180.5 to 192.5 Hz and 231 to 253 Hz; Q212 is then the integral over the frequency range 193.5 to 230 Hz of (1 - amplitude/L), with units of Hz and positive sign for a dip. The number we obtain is 3.5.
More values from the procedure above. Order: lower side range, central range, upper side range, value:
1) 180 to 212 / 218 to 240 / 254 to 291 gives -3.6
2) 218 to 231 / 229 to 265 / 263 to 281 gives -3.1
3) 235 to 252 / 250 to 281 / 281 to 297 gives 1.1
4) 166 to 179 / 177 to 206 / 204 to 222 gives -3.3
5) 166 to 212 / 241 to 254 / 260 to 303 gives -1.3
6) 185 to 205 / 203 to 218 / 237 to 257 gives 3.7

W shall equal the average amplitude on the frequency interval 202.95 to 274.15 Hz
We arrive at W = 68.3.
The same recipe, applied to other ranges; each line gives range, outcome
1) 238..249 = 70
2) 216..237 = 73.3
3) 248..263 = 71.5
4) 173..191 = 72.9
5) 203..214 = 53.4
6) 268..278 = 56.8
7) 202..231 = 63.9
